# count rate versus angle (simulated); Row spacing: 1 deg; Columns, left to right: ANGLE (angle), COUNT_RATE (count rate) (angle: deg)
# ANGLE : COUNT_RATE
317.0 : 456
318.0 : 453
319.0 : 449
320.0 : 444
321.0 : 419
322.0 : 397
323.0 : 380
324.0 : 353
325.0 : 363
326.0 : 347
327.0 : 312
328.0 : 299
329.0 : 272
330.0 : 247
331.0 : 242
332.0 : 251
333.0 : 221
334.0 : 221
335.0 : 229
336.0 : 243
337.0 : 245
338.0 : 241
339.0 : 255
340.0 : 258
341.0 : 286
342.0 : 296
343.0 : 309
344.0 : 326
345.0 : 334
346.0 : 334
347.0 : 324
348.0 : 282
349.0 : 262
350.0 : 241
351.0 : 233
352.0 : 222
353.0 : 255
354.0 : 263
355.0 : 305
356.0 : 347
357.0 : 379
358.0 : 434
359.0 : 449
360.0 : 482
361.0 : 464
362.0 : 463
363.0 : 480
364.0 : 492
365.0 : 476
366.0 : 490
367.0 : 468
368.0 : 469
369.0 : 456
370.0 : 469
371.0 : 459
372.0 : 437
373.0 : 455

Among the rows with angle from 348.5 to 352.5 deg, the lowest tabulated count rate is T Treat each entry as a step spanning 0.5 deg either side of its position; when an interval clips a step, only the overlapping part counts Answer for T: 222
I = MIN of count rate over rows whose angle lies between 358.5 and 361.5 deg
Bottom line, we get 449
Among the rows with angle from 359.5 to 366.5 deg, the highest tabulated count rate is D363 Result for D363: 492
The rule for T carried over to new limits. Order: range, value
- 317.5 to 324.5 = 353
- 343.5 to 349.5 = 262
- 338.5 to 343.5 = 255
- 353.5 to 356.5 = 263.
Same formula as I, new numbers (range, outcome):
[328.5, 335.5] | 221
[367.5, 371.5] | 456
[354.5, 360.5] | 305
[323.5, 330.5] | 247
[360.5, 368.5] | 463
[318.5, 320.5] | 444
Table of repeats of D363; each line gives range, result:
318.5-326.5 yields 449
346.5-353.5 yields 324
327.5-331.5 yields 299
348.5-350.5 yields 262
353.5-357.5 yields 379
